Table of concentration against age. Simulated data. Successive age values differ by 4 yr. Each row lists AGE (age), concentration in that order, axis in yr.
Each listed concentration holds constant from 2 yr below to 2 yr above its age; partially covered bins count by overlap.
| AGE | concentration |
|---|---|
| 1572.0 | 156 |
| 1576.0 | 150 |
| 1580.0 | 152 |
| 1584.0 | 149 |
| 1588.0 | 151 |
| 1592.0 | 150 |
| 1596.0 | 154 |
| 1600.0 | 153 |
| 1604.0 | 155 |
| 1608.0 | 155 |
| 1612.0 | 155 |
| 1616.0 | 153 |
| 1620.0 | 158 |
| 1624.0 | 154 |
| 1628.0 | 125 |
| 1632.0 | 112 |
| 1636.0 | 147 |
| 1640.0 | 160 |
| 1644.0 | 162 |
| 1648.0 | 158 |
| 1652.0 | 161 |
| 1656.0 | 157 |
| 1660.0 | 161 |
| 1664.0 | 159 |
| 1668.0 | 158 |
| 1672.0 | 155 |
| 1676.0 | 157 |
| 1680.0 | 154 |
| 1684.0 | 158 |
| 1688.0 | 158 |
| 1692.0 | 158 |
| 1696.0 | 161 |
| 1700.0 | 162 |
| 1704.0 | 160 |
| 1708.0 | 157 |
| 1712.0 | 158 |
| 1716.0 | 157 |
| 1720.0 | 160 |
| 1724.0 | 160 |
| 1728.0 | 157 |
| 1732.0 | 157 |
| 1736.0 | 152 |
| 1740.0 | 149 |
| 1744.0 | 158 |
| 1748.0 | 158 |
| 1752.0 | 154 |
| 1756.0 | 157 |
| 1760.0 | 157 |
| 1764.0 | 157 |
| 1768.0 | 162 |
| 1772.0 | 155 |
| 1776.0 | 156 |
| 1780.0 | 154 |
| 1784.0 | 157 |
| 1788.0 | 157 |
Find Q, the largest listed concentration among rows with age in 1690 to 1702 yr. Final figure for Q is 162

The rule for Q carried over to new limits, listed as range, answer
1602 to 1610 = 155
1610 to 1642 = 160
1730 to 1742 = 157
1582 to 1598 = 154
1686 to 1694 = 158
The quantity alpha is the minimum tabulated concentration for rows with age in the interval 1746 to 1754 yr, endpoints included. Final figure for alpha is 154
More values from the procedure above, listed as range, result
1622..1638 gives 112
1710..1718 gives 157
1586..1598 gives 150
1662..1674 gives 155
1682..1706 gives 158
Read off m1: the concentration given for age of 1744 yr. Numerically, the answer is 158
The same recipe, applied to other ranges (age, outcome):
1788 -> 157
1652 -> 161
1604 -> 155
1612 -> 155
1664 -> 159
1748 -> 158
